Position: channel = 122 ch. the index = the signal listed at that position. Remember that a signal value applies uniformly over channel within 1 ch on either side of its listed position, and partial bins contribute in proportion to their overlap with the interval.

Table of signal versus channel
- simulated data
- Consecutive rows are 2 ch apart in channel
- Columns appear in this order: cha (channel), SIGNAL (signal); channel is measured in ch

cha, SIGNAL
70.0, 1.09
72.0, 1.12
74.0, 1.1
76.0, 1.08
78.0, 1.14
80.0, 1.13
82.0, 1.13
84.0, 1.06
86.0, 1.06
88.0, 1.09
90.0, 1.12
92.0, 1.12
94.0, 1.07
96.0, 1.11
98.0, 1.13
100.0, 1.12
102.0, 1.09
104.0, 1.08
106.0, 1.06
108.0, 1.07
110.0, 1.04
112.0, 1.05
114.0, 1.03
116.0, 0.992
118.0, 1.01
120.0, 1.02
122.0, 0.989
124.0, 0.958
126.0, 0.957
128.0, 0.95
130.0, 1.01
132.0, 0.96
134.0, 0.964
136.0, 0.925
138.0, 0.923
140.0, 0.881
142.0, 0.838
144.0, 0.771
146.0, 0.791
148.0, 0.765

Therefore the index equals 0.989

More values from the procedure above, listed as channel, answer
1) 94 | 1.07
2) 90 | 1.12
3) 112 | 1.05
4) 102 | 1.09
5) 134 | 0.964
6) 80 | 1.13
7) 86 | 1.06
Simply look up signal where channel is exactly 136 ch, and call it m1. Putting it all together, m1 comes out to 0.925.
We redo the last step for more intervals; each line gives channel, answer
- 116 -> 0.992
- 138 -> 0.923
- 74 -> 1.1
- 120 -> 1.02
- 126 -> 0.957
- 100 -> 1.12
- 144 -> 0.771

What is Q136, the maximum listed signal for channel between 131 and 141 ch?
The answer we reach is 0.964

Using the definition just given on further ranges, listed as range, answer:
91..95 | 1.12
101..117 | 1.09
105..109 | 1.07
